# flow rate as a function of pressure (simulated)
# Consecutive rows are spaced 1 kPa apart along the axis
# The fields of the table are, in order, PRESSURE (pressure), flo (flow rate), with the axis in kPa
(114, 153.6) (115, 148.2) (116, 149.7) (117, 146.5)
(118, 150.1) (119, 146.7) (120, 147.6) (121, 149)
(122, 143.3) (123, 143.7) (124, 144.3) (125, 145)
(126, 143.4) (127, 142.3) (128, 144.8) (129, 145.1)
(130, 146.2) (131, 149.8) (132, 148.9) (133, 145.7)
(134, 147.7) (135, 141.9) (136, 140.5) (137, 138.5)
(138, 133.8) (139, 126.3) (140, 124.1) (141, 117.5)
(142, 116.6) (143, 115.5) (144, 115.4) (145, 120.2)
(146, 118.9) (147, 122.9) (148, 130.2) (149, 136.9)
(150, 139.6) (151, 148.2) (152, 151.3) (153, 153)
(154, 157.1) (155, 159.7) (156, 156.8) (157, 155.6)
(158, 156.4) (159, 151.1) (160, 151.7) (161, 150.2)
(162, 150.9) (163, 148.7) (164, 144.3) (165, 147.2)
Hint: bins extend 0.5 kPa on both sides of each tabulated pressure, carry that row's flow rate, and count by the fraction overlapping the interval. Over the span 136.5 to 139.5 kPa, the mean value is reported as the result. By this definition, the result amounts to 133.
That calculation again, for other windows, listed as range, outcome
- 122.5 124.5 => 144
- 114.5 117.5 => 148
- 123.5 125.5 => 145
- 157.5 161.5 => 152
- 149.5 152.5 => 146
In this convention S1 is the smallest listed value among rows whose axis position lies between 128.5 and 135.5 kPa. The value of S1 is 141.9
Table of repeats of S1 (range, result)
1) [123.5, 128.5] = 142.3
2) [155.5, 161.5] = 150.2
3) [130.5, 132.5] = 148.9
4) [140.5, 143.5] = 115.5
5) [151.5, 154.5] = 151.3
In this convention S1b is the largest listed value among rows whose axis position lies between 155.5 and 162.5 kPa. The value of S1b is 156.8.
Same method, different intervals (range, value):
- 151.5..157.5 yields 159.7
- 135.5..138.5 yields 140.5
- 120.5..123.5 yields 149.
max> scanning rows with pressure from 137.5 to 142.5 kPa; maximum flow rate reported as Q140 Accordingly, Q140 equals 133.8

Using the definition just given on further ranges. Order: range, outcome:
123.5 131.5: 149.8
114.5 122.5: 150.1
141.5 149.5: 136.9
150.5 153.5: 153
